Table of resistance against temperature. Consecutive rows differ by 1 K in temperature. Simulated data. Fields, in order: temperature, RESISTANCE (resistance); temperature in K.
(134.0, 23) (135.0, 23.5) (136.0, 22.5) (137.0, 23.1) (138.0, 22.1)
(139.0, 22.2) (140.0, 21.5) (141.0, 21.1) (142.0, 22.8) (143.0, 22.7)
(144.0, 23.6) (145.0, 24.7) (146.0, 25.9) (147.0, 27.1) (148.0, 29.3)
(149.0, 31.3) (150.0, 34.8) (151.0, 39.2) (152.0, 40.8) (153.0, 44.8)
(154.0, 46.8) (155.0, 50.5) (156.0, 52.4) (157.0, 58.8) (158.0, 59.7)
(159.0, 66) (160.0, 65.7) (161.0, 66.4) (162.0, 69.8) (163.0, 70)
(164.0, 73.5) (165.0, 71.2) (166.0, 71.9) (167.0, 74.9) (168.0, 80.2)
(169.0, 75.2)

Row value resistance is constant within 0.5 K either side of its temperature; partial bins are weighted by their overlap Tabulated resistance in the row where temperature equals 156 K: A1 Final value 52.4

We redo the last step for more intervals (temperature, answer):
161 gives 66.4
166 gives 71.9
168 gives 80.2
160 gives 65.7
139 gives 22.2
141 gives 21.1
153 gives 44.8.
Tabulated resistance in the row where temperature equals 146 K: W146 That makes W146 25.9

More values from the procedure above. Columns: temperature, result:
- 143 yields 22.7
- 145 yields 24.7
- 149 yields 31.3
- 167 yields 74.9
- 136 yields 22.5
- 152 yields 40.8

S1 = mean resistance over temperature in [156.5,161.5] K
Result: 63.3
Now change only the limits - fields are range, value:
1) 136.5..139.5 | 22.5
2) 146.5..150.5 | 30.6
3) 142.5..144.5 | 23.1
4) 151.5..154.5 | 44.1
